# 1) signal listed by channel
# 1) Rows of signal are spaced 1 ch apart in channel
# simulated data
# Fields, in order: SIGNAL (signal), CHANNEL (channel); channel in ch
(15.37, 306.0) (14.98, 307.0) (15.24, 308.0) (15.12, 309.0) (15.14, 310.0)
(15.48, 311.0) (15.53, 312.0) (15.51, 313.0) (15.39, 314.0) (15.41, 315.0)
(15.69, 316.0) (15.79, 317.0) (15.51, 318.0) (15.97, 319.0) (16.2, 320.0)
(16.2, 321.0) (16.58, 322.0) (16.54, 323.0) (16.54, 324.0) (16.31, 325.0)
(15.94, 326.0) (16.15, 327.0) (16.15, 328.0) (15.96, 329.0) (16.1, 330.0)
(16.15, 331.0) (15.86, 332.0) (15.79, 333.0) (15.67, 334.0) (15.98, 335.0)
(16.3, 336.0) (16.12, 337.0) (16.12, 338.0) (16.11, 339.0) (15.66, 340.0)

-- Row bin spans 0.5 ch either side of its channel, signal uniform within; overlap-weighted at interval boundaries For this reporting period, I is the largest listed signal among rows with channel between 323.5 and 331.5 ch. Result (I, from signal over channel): 16.54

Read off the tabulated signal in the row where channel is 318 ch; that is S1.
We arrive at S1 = 15.51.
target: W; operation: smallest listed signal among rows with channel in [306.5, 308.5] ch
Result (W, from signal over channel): 14.98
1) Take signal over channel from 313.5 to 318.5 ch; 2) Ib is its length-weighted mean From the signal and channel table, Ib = 15.6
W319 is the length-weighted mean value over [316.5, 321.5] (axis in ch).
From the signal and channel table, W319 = 15.9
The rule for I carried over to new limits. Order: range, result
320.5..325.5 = 16.58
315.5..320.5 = 16.2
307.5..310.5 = 15.24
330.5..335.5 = 16.15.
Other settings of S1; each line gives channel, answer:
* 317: 15.79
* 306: 15.37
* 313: 15.51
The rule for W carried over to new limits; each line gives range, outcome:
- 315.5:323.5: 15.51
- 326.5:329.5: 15.96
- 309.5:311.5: 15.14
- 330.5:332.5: 15.86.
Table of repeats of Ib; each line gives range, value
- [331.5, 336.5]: 15.9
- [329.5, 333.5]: 16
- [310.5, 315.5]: 15.5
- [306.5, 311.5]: 15.2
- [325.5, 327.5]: 16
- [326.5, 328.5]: 16.1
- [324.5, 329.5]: 16.1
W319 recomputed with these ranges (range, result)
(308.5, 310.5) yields 15.1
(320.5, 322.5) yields 16.4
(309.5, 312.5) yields 15.4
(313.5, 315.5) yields 15.4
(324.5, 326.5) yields 16.1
